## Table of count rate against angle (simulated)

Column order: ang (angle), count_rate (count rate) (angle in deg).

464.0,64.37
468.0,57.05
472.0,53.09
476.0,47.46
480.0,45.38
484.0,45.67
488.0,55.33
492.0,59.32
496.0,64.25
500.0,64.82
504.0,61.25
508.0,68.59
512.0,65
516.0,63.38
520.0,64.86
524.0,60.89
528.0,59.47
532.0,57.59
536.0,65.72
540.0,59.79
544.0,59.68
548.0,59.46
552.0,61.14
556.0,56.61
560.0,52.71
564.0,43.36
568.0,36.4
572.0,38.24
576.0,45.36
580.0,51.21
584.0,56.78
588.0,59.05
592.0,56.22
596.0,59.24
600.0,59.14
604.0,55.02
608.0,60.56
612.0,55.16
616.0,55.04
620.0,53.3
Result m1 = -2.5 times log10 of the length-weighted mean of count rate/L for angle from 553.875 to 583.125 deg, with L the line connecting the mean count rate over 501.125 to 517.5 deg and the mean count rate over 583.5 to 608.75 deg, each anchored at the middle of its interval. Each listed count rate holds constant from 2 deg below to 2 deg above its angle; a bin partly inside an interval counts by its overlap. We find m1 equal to 0.273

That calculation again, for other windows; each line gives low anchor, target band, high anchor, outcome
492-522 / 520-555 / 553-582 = -0.099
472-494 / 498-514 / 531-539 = -0.165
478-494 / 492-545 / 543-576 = -0.224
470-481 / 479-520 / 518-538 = -0.094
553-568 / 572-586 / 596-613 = 0.082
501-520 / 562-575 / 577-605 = 0.421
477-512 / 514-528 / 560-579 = -0.187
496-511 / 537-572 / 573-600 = 0.106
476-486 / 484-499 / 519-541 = -0.179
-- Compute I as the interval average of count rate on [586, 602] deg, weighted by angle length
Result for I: 58.4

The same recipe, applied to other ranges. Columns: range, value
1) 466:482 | 50.7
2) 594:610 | 58.5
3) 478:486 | 45.5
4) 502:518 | 64.6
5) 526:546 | 60.5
